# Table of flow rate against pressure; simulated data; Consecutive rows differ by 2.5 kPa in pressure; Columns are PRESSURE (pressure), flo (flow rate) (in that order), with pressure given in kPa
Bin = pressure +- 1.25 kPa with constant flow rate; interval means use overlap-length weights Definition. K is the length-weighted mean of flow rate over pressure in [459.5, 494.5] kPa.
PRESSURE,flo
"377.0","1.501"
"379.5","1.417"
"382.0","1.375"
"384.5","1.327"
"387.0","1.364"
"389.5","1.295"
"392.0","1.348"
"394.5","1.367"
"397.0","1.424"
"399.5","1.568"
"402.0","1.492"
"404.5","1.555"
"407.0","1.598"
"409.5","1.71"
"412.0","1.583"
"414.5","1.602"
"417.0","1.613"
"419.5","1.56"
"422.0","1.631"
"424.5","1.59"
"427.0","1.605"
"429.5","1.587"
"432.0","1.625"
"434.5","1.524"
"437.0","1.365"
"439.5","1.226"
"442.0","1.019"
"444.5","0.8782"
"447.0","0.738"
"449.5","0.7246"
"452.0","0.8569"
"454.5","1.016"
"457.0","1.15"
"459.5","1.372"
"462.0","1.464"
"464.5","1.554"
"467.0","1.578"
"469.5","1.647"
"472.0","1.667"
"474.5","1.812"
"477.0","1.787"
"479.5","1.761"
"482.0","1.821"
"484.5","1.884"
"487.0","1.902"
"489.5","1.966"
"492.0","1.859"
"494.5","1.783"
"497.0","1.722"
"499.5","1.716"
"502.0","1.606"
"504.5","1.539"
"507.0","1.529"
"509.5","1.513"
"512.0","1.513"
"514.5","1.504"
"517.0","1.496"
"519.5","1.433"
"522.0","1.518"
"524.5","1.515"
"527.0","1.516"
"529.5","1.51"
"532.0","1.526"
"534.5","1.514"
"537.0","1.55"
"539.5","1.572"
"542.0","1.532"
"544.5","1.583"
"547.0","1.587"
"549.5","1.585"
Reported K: 1.73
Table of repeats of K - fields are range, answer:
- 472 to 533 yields 1.66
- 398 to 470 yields 1.39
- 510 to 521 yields 1.49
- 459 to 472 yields 1.55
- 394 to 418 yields 1.56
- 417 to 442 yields 1.5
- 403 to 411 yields 1.62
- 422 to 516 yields 1.5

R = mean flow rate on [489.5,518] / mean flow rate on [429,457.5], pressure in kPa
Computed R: 1.4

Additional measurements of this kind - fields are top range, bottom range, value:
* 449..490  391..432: 0.99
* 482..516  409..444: 1.13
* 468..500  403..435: 1.12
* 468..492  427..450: 1.47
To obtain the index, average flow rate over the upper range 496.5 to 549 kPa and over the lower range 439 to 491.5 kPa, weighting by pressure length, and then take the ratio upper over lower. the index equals 1.08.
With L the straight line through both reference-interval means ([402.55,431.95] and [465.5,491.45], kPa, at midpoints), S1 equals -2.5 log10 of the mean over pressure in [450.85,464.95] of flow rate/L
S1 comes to 0.38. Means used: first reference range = 1.6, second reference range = 1.78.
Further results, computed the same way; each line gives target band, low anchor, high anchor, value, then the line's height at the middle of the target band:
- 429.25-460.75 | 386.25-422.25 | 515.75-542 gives 0.30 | 1.51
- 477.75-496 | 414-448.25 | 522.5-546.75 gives -0.25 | 1.47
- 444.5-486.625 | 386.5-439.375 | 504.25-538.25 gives 0.07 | 1.52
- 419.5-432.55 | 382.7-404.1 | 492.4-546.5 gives -0.11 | 1.44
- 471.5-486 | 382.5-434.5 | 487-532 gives -0.14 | 1.58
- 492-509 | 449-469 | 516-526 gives -0.18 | 1.41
